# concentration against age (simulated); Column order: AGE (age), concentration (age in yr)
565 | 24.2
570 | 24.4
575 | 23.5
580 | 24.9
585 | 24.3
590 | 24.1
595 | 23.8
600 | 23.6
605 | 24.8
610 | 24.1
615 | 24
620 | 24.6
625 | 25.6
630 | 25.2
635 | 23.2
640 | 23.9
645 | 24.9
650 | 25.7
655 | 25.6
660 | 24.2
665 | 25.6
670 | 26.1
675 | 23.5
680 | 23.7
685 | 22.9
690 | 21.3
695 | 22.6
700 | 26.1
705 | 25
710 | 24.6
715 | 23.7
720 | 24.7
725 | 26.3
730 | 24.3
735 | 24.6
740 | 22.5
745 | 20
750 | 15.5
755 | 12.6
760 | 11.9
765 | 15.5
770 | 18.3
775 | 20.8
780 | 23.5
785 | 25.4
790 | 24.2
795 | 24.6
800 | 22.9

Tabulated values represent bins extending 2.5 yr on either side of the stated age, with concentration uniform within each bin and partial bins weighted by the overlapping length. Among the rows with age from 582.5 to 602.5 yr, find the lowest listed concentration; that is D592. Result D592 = 23.6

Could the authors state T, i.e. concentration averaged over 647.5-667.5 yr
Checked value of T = 25.3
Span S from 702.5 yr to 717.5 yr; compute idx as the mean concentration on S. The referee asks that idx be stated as 24.4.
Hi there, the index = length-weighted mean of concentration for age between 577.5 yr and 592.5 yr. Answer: 24.4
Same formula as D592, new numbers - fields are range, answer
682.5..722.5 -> 21.3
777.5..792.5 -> 23.5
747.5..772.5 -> 11.9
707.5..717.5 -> 23.7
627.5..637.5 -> 23.2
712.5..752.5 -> 15.5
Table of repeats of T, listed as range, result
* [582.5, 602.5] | 23.9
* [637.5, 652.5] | 24.8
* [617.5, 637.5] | 24.6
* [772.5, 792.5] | 23.5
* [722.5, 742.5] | 24.4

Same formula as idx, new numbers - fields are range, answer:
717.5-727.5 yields 25.5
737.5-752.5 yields 19.3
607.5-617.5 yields 24.1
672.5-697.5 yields 22.8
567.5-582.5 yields 24.3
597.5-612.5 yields 24.2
